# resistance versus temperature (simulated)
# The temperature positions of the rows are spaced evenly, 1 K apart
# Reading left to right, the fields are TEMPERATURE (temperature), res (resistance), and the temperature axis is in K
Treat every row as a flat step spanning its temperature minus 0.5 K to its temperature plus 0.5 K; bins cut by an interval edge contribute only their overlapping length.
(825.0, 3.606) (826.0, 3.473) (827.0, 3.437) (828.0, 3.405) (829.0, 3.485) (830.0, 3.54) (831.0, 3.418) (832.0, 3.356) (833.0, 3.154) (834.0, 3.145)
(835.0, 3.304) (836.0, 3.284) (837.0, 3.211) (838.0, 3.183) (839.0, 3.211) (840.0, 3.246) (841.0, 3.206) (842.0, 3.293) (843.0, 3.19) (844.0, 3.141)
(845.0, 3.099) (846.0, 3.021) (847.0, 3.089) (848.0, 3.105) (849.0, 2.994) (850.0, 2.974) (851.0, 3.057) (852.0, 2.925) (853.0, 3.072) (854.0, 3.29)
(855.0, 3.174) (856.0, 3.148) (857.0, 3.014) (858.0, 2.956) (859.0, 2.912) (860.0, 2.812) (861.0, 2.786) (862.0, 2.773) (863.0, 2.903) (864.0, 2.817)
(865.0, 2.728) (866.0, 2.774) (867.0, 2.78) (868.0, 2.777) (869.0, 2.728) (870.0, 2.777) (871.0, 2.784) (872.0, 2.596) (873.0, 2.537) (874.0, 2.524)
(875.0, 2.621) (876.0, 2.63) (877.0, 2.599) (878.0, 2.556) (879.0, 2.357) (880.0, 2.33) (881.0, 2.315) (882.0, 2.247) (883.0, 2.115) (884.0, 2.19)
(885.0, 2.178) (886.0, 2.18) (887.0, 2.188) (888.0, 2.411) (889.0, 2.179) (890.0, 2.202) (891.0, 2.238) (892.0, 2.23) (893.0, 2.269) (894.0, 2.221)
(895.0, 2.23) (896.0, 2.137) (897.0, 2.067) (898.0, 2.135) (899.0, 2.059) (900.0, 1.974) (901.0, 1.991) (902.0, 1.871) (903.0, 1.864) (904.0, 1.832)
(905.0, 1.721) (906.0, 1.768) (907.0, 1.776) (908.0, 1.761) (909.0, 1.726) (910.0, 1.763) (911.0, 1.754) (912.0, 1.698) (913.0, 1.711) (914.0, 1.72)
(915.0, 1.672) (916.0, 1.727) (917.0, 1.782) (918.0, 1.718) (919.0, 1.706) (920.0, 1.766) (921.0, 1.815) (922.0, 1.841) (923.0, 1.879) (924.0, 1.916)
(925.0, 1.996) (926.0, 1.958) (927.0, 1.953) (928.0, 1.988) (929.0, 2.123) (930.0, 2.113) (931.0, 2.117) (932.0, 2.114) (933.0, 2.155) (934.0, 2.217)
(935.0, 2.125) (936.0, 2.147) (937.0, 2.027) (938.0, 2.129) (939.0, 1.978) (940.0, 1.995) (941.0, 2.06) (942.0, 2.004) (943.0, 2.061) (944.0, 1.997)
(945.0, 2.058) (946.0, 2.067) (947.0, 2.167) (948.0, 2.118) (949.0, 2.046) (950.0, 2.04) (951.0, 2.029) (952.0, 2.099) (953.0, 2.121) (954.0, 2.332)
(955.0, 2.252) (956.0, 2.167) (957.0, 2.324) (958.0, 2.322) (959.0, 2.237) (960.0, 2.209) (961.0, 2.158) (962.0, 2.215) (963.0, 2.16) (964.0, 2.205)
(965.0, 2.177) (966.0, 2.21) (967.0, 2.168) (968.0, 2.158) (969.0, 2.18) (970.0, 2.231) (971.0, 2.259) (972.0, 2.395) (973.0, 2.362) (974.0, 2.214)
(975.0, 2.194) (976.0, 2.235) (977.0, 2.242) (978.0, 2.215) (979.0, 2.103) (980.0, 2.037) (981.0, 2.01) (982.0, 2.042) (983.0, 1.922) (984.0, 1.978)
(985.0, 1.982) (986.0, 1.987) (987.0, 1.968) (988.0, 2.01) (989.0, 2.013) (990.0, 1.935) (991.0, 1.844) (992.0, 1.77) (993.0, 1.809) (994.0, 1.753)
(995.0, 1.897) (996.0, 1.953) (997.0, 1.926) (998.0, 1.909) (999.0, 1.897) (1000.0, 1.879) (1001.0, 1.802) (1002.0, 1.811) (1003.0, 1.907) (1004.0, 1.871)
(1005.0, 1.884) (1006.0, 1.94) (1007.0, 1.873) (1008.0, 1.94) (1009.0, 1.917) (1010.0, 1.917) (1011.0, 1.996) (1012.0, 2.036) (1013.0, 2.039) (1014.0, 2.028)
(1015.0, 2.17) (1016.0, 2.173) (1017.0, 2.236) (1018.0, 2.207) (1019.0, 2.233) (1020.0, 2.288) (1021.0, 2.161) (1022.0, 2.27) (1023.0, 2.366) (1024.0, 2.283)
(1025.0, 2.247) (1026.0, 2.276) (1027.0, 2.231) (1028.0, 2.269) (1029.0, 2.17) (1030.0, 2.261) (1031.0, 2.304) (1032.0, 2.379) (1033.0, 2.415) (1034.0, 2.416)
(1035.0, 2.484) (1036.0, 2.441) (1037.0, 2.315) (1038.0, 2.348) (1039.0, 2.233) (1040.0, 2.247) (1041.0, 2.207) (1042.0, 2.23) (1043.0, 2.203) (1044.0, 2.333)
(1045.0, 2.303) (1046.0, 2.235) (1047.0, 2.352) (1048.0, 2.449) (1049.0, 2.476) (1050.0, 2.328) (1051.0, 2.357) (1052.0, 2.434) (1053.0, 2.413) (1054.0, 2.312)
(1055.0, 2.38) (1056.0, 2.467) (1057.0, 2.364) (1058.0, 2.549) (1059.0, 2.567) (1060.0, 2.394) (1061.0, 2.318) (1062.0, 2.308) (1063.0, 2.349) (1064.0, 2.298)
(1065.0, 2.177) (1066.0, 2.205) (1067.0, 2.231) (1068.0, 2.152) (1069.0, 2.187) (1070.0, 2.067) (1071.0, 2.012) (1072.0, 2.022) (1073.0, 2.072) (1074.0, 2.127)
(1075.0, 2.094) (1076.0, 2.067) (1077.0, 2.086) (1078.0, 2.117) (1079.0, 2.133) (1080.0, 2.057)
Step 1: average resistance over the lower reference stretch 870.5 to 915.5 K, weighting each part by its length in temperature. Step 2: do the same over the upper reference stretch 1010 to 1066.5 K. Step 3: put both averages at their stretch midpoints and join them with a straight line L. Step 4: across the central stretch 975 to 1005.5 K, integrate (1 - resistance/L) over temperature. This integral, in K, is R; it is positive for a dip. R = 3.83 K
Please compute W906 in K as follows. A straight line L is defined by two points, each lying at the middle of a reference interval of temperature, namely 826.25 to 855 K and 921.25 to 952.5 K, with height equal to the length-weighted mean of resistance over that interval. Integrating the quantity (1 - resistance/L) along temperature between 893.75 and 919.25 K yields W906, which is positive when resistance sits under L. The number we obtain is 5.9 K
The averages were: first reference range 3.21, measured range 1.86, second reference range 2.05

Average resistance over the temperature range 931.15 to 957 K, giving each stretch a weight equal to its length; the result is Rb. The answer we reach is 2.1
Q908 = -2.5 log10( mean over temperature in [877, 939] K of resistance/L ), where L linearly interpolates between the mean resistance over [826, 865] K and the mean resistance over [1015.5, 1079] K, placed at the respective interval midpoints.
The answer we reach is 0.38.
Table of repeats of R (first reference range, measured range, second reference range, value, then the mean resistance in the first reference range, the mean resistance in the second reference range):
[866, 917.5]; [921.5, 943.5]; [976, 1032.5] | 0.9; 2.17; 2.05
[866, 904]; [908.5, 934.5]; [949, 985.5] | 4.3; 2.33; 2.17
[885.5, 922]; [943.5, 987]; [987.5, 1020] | -4.4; 1.94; 1.96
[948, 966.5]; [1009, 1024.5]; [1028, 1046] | 0.8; 2.18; 2.31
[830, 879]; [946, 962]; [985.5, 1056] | 2.0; 2.97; 2.14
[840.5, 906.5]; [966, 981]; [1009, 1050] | 1.0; 2.57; 2.25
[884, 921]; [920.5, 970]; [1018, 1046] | -0.9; 1.95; 2.29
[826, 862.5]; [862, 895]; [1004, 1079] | 5.8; 3.15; 2.23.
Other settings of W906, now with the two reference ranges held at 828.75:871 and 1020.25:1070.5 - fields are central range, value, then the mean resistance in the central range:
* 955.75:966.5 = 1.71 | 2.22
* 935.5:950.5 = 3.58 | 2.06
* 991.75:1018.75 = 5.65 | 1.95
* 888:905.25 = 4.77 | 2.09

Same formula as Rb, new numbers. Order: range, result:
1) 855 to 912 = 2.36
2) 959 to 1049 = 2.13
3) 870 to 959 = 2.09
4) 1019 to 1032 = 2.26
